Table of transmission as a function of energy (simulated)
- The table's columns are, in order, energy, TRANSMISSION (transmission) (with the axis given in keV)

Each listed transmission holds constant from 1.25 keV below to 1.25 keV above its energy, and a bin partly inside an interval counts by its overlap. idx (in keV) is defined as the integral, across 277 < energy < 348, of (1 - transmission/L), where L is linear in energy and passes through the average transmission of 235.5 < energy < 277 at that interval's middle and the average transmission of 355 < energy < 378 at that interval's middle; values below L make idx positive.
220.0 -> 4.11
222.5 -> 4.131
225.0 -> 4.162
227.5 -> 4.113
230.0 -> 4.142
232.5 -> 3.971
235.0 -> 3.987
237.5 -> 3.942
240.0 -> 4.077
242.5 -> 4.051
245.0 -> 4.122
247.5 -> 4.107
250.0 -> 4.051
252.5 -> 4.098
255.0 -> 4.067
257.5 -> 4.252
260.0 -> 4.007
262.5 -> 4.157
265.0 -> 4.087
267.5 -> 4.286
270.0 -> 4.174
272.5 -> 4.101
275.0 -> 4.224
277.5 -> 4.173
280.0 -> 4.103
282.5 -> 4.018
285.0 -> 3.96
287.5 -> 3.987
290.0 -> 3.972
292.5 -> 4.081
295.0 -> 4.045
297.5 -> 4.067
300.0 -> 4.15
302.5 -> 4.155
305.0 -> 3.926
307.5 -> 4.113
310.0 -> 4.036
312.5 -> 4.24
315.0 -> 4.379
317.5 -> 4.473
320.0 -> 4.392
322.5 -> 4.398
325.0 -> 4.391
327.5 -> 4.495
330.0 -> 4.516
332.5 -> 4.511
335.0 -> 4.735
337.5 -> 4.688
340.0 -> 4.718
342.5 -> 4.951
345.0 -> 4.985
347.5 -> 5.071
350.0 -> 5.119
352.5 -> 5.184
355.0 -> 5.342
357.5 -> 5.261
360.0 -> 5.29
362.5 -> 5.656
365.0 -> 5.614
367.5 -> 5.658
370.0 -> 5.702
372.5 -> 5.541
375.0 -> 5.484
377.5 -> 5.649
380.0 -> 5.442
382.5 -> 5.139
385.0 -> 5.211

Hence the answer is 7.4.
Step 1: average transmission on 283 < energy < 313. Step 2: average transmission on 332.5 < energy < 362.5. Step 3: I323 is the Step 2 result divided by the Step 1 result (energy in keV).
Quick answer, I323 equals 1.24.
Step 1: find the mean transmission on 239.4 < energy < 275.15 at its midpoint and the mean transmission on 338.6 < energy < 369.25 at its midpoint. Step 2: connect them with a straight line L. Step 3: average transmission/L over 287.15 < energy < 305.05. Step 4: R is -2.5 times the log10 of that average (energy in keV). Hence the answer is 0.13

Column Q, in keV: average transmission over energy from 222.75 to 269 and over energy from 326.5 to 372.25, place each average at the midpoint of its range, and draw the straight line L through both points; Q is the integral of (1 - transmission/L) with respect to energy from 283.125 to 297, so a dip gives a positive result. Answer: 1.56 keV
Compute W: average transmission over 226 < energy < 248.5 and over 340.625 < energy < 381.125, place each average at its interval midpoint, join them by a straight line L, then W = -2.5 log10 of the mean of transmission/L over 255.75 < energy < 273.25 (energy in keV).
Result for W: 0.049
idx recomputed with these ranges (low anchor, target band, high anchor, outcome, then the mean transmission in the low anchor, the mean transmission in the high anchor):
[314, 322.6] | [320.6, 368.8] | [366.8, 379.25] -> 0.19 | 4.41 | 5.6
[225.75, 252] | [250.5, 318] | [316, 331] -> 2.29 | 4.06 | 4.44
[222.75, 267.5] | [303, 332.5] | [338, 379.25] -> 3.42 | 4.09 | 5.32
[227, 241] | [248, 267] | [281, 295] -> -0.41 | 4.03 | 4.01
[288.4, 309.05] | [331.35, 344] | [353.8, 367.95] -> 0.54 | 4.06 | 5.46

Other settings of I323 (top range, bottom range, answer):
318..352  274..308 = 1.15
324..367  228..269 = 1.22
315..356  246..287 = 1.15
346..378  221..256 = 1.33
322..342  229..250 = 1.13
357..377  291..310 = 1.36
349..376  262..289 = 1.32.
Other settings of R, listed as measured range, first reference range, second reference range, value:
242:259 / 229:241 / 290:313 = -0.02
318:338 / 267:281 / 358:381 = 0.10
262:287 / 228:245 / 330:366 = 0.07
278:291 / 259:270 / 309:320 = 0.05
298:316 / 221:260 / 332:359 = 0.13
